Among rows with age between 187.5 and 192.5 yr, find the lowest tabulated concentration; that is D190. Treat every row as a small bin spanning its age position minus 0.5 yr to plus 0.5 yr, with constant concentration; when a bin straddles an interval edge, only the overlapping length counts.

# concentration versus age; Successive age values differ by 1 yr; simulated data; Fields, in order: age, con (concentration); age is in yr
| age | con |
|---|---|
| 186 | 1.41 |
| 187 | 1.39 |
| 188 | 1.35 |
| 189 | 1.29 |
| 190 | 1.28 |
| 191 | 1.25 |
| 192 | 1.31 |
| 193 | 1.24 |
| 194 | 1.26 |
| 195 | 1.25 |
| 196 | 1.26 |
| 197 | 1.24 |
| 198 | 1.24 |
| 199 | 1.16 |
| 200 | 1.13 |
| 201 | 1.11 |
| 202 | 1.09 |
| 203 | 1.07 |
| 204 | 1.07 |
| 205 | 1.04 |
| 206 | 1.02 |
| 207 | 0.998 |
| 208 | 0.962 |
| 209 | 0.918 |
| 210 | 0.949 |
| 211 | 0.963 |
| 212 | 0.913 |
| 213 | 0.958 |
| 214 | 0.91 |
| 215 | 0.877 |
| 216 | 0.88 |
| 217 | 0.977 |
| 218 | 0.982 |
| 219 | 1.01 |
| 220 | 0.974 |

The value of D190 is 1.25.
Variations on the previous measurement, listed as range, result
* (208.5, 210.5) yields 0.918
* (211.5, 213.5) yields 0.913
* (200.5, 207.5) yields 0.998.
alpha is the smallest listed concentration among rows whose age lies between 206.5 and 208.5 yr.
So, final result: 0.962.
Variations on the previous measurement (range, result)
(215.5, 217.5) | 0.88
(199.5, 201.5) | 1.11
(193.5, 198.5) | 1.24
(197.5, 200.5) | 1.13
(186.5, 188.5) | 1.35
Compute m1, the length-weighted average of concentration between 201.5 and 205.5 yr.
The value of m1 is 1.07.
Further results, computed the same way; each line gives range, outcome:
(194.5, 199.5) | 1.23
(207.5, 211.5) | 0.948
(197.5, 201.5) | 1.16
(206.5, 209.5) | 0.959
